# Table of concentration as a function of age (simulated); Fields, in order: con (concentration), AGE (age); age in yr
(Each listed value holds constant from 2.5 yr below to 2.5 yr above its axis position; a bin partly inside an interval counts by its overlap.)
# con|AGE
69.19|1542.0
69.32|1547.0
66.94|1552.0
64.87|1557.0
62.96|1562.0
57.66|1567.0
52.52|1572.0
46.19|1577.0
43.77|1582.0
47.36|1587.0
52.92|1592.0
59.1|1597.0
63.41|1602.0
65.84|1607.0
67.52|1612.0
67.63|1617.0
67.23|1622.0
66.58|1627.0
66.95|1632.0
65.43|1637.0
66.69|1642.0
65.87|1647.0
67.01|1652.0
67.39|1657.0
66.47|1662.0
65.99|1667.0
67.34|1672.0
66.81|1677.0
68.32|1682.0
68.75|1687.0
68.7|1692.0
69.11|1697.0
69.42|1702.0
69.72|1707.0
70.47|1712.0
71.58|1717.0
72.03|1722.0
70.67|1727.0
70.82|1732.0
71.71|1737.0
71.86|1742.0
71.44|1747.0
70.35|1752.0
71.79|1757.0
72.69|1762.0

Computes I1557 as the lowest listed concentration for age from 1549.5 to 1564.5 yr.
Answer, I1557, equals 62.96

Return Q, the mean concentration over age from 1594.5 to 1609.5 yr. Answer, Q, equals 62.8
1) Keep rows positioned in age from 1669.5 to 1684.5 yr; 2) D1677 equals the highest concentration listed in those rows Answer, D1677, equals 68.32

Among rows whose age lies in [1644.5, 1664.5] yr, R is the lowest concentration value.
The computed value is 65.87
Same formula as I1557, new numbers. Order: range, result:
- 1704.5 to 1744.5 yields 69.72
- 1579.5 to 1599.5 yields 43.77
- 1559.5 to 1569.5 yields 57.66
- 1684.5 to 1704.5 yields 68.7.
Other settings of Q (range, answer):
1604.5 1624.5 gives 67.1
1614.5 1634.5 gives 67.1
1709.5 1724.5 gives 71.4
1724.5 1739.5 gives 71.1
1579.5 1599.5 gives 50.8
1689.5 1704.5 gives 69.1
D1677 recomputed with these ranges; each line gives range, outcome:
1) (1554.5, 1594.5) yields 64.87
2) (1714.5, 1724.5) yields 72.03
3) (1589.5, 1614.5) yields 67.52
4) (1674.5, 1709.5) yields 69.72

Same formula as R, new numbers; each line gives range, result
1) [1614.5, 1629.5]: 66.58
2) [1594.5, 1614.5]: 59.1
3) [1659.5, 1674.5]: 65.99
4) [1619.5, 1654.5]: 65.43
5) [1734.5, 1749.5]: 71.44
